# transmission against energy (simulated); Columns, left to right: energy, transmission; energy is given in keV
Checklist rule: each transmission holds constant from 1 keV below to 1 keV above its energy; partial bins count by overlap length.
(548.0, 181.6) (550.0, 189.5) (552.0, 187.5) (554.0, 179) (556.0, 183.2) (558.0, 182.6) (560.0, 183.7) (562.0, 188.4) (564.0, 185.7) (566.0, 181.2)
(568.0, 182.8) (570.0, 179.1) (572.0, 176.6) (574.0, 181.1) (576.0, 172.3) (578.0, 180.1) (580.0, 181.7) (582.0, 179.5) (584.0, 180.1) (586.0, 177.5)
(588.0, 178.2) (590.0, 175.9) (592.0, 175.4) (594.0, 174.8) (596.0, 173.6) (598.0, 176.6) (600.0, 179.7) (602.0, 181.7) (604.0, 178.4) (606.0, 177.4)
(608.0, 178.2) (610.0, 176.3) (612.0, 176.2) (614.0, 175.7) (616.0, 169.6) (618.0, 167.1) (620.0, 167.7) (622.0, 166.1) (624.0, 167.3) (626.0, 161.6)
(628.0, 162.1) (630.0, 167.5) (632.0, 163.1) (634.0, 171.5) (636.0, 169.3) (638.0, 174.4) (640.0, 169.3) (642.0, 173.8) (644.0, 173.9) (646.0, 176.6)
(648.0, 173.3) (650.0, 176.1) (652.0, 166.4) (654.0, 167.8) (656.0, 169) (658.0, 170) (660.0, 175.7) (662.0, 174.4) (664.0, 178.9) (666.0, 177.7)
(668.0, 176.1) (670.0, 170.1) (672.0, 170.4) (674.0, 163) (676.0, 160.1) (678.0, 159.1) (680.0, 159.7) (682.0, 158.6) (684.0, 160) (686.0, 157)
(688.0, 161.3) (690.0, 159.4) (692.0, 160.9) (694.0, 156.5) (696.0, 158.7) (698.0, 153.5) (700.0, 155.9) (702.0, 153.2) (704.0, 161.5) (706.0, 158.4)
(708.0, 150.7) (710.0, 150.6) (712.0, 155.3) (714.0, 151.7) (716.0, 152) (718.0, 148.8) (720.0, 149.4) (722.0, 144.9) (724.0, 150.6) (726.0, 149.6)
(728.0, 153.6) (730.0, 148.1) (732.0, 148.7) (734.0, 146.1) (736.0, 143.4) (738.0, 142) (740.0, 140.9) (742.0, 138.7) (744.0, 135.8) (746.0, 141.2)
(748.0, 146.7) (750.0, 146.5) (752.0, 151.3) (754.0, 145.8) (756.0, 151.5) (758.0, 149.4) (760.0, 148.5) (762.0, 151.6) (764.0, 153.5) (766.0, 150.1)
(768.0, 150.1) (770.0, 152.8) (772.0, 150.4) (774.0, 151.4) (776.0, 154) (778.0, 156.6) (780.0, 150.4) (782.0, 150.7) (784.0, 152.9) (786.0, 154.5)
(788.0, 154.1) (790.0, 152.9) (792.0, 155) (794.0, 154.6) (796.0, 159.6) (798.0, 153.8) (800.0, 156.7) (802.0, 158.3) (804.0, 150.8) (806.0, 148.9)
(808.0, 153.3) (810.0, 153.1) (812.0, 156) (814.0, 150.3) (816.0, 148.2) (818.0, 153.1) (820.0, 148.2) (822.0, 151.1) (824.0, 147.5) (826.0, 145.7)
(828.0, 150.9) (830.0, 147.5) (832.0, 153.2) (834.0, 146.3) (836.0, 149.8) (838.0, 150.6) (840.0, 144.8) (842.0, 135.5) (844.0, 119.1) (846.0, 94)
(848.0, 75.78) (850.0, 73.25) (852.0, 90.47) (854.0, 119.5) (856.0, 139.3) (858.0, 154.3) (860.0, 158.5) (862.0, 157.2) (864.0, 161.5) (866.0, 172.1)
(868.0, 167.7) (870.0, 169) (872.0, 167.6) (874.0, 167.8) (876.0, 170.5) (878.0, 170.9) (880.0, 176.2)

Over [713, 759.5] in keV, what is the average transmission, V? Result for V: 147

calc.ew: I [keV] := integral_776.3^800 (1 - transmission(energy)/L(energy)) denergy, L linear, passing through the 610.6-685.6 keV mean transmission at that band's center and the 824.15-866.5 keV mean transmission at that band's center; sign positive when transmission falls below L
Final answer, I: -1.5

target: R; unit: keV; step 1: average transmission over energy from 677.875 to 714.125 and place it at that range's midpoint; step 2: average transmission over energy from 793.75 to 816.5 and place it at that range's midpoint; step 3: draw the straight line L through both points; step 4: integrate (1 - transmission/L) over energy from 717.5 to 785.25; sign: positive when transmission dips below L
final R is 3.01 keV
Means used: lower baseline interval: 157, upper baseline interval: 154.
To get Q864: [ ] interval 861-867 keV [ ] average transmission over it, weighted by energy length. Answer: 164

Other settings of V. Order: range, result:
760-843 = 151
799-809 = 154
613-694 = 168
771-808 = 154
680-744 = 152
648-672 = 173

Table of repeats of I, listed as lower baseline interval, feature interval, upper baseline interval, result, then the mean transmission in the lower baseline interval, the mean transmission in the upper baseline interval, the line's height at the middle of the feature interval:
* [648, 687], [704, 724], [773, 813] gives 1.35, 168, 154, 163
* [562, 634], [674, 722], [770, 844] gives 2.22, 175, 151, 164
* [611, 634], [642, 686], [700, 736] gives -2.34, 168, 151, 161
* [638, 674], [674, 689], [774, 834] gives 0.85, 173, 152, 169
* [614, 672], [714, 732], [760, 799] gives 1.19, 171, 153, 160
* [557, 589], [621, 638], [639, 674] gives 0.84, 181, 173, 175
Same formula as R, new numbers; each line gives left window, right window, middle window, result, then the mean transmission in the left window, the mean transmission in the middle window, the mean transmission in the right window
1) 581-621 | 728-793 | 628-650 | -0.2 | 176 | 171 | 149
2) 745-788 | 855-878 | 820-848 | 3.4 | 151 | 139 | 163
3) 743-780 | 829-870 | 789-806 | -1.3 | 149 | 155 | 136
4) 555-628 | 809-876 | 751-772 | 0.5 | 177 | 150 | 143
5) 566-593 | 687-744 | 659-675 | -1.2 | 179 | 173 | 151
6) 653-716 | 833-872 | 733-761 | 1.4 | 162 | 145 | 137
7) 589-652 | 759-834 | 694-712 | 0.8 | 172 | 155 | 152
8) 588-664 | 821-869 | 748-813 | -2.0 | 172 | 152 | 138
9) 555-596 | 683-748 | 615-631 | 0.4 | 180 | 166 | 151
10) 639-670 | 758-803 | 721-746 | 2.4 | 173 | 145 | 153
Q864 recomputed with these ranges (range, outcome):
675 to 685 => 160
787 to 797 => 155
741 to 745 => 137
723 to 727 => 150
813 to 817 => 149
